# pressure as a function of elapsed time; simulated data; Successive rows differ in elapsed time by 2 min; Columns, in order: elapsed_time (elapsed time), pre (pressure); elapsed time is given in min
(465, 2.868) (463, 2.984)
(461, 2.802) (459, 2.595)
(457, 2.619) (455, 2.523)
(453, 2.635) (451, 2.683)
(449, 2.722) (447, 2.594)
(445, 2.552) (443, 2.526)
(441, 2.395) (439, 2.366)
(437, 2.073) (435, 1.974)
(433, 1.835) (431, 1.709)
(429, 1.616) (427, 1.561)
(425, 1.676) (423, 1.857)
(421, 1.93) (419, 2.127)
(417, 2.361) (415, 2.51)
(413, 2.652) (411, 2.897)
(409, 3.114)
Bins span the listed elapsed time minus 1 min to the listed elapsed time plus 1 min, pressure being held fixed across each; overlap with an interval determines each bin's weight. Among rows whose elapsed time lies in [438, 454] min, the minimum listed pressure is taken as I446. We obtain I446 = 2.366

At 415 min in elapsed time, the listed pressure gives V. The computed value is 2.51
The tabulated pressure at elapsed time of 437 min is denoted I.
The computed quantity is 2.073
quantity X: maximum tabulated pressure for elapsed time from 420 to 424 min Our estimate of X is 1.93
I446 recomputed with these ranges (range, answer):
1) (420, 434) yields 1.561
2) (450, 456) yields 2.523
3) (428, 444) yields 1.616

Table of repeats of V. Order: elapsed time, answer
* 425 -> 1.676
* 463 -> 2.984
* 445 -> 2.552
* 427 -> 1.561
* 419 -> 2.127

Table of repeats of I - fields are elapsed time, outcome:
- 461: 2.802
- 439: 2.366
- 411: 2.897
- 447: 2.594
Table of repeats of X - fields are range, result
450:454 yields 2.683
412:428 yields 2.652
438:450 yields 2.722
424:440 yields 2.366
